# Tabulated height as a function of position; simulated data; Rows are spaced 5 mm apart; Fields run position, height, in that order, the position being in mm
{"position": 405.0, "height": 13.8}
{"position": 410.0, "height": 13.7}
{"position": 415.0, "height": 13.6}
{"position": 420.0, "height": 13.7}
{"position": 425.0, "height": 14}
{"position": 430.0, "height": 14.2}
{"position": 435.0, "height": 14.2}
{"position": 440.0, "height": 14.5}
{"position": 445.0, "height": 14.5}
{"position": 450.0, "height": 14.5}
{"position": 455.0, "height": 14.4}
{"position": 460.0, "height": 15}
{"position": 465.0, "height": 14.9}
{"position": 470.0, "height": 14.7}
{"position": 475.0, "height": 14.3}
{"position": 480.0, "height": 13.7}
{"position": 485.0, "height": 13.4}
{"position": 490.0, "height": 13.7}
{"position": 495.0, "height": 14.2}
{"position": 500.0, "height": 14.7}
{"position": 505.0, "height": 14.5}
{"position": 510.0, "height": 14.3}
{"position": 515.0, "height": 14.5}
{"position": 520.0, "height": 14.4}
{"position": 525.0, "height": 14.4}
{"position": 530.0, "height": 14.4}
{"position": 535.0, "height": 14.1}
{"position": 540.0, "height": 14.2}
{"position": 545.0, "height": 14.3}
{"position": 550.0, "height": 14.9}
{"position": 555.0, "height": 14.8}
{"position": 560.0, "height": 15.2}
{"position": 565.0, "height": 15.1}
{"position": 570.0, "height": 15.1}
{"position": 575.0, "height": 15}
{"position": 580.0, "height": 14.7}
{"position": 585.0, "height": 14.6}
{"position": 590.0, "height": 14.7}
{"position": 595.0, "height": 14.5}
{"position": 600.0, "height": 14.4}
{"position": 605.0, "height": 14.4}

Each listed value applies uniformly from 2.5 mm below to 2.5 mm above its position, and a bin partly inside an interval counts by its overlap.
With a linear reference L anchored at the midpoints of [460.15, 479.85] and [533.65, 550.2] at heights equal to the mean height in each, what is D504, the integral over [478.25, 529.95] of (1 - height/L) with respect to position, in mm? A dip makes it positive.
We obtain 0.90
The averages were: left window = 14.6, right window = 14.3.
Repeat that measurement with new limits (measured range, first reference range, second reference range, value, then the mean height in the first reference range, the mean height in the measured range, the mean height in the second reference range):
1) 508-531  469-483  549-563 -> 0.3 mm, 14.2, 14.4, 15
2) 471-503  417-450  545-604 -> 0.8 mm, 14.2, 14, 14.8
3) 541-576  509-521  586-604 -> -1.0 mm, 14.4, 14.9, 14.5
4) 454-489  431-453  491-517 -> 0.2 mm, 14.4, 14.3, 14.4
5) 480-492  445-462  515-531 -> 0.8 mm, 14.6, 13.6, 14.4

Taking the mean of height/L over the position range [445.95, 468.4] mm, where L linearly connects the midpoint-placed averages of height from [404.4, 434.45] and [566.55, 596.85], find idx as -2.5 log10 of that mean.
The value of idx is -0.05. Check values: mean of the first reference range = 13.9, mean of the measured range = 14.7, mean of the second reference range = 14.8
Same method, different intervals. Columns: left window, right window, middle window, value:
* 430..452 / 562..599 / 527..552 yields 0.023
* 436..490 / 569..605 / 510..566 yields 0.000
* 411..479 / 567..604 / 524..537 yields 0.019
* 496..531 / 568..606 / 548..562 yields -0.028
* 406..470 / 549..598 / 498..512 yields 0.004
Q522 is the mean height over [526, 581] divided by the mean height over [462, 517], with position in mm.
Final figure 1.03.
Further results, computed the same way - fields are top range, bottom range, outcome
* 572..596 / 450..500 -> 1.03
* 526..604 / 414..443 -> 1.04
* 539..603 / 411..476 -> 1.03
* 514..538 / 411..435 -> 1.03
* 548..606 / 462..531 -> 1.03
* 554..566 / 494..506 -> 1.04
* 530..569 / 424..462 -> 1.02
